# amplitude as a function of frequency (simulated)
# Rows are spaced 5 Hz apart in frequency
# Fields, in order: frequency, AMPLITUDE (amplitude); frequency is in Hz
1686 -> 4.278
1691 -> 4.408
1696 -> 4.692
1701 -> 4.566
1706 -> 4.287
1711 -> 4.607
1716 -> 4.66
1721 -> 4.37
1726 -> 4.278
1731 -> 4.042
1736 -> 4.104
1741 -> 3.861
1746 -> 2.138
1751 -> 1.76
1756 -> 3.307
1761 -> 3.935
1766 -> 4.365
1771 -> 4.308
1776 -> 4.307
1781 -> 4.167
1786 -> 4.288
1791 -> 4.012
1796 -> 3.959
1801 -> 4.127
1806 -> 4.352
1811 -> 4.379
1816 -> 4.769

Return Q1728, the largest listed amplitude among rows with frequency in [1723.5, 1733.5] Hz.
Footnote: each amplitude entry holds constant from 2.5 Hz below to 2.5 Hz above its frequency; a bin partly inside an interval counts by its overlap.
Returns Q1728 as 4.278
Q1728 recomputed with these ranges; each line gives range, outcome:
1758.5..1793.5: 4.365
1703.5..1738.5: 4.66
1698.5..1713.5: 4.607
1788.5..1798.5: 4.012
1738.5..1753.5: 3.861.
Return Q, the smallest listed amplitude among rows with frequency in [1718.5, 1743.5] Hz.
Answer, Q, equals 3.861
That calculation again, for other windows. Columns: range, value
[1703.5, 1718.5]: 4.287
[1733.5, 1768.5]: 1.76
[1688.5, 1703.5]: 4.408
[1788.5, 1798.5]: 3.959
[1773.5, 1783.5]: 4.167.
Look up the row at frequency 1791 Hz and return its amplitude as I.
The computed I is 4.012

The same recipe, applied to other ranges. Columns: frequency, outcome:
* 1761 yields 3.935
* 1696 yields 4.692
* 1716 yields 4.66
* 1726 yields 4.278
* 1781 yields 4.167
